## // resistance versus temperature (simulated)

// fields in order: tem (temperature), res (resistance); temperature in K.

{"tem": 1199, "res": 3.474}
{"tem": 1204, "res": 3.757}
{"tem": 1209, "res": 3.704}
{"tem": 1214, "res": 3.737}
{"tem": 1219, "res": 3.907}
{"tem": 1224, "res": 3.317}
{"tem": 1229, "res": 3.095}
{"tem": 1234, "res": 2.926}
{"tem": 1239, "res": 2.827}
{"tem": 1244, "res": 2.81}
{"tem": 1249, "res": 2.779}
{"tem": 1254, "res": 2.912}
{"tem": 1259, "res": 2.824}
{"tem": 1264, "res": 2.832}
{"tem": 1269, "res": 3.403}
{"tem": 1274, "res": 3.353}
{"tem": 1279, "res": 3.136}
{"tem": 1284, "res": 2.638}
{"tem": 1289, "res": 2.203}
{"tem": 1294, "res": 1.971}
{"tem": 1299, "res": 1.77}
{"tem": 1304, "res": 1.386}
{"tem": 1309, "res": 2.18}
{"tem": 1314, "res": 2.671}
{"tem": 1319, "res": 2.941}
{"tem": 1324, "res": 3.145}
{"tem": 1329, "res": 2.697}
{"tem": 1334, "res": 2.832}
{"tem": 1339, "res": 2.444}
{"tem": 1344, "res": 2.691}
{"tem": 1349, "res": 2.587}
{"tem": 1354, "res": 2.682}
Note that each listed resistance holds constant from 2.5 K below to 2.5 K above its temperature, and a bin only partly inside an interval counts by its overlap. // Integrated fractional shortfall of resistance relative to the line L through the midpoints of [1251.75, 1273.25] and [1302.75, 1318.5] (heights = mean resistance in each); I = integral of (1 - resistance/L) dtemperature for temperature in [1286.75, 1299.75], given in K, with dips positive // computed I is 2.7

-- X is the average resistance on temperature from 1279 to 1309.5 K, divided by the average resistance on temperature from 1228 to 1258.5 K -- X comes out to 0.7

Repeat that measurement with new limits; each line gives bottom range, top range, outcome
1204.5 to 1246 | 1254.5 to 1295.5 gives 0.85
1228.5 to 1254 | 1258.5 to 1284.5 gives 1.07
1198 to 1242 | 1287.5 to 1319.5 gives 0.62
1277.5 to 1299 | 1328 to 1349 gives 1.12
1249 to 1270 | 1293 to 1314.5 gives 0.66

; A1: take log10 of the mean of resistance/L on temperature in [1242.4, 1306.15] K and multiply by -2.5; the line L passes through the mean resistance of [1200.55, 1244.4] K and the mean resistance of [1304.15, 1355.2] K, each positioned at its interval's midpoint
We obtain 0.16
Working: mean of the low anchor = 3.37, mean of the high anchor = 2.63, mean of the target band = 2.62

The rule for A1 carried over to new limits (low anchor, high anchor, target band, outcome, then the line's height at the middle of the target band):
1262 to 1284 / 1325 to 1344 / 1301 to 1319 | 0.290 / 2.87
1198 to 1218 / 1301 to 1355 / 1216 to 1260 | 0.121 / 3.41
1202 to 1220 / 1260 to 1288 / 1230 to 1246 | 0.195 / 3.44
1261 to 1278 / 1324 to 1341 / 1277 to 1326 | 0.228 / 2.95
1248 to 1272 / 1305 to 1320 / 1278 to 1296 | 0.109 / 2.7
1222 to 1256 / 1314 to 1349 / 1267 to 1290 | -0.042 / 2.87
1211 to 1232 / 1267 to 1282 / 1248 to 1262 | 0.180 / 3.36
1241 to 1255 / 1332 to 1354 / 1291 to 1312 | 0.415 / 2.72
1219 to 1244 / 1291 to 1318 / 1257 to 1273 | -0.170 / 2.62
